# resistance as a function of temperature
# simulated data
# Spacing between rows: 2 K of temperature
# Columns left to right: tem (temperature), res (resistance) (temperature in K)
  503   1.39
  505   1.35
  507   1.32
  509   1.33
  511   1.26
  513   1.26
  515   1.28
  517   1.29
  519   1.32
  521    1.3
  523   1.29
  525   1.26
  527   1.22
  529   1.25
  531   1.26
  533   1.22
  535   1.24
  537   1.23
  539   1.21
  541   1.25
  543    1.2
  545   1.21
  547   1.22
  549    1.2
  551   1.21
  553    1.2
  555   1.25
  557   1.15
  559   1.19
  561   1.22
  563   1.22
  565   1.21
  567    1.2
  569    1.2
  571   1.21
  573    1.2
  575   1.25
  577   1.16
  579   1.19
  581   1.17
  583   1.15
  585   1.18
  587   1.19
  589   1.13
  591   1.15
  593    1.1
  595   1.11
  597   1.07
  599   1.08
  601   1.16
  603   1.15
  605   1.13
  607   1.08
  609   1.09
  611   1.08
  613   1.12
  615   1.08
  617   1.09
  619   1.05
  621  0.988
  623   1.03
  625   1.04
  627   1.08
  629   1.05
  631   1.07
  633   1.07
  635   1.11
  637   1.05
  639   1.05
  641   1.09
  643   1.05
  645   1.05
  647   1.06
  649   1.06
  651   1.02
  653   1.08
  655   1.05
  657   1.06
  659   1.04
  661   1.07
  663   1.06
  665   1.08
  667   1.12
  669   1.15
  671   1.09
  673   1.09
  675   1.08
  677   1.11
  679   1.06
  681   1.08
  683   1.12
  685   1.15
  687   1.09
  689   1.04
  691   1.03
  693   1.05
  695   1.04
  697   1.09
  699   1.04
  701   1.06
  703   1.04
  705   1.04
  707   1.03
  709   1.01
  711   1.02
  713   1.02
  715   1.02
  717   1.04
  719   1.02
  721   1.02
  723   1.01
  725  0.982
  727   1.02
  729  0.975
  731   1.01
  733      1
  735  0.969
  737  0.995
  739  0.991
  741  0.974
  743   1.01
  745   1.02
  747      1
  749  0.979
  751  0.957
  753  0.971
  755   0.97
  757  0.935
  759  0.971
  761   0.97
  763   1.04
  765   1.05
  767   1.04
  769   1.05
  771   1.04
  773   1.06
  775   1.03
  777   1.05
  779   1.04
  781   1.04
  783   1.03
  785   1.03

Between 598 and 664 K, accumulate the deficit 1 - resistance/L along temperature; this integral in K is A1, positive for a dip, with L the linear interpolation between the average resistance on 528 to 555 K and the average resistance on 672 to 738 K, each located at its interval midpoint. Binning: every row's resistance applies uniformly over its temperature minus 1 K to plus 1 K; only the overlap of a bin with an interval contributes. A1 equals 3.11 K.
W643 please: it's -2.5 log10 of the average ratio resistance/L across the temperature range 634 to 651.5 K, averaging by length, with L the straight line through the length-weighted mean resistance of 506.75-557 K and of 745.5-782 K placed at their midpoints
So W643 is 0.07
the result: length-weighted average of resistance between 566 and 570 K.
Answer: 1.2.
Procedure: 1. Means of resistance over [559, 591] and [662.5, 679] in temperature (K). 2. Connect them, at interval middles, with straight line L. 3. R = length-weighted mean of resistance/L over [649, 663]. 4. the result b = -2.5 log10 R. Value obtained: 0.06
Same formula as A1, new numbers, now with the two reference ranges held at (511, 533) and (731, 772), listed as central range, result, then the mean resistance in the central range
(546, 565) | 0.4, 1.21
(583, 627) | 2.7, 1.1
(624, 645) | 1.3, 1.07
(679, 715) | 0.2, 1.06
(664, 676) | -0.1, 1.1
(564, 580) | 0.1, 1.2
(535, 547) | 0.2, 1.22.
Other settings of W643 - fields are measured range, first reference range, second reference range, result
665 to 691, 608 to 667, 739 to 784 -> -0.05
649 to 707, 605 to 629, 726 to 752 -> -0.04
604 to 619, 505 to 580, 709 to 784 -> 0.06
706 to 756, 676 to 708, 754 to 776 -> 0.04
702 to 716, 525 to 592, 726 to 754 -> 0.00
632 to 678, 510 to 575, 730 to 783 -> 0.04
